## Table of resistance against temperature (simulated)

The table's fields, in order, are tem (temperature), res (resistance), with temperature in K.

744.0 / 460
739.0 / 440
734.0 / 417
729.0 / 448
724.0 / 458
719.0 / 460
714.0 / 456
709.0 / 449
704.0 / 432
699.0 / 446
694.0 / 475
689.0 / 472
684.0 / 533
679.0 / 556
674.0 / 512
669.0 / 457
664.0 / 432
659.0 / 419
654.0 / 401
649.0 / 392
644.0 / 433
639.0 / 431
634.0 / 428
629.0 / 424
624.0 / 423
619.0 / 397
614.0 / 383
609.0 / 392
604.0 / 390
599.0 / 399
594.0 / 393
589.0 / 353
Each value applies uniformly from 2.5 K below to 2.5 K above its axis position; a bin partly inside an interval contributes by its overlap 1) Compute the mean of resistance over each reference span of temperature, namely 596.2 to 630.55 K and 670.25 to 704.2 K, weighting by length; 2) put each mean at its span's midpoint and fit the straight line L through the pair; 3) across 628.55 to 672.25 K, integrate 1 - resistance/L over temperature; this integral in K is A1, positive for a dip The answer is 2.0 K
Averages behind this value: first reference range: 400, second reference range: 492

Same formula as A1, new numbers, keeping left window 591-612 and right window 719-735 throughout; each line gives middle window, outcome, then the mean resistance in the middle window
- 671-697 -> -4.9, 507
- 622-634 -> -0.6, 424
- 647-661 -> 0.4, 404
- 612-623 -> 0.1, 395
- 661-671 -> -0.5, 443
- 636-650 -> -0.4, 422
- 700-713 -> -0.2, 443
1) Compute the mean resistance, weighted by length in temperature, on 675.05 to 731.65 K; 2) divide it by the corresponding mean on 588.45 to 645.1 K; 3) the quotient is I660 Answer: 1.17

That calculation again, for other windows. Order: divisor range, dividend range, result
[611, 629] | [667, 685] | 1.27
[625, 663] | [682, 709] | 1.12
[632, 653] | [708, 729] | 1.09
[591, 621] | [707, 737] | 1.14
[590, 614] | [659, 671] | 1.13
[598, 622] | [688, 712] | 1.16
